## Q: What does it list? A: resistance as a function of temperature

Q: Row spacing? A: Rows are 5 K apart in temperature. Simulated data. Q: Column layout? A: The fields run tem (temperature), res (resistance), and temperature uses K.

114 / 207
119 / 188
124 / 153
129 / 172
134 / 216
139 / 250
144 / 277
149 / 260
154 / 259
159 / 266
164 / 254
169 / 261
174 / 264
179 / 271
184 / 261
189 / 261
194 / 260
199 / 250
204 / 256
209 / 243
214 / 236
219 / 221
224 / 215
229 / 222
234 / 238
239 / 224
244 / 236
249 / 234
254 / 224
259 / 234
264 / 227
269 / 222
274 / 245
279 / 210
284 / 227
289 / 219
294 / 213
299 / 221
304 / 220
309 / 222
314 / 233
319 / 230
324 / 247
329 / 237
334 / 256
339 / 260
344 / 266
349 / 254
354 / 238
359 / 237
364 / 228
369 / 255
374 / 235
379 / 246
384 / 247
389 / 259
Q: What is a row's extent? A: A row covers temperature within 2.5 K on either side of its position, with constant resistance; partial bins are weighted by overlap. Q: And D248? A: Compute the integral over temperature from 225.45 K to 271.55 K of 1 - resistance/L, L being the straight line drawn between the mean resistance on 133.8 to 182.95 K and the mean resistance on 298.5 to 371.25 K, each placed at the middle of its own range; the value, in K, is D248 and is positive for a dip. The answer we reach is 3.9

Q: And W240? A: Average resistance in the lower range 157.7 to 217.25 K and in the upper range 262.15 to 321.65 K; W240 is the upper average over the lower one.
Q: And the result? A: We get 0.87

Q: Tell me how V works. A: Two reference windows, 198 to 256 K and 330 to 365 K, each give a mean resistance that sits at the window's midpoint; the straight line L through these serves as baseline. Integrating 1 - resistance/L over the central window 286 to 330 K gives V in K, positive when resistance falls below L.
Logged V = 3.1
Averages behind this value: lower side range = 233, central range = 227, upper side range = 249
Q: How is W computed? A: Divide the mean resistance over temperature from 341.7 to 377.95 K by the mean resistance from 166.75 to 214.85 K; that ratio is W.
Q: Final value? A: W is 0.95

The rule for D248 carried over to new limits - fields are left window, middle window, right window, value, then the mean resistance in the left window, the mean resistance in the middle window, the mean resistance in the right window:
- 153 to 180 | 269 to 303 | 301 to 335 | 2.48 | 262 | 222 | 234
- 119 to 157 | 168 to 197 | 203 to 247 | -4.41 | 225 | 263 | 232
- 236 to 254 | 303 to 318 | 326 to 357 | 1.15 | 230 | 226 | 252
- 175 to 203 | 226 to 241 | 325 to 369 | 1.70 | 261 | 228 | 247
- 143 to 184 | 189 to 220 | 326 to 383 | 1.55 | 263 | 247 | 247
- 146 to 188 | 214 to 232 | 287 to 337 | 1.99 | 262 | 222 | 230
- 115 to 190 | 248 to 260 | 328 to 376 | 0.67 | 240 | 230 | 247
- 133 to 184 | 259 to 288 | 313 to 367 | 2.72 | 259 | 226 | 245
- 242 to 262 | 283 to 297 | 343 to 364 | 1.05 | 232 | 219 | 245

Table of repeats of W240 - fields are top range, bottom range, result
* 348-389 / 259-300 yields 1.09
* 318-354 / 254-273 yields 1.09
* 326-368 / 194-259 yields 1.06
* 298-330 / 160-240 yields 0.93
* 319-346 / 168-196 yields 0.95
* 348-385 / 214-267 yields 1.06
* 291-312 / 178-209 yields 0.85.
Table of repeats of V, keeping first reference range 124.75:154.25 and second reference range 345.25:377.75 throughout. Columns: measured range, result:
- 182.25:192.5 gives -1.2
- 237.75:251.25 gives 0.3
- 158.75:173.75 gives -1.7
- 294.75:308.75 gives 1.2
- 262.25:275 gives 0.4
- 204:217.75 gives -0.3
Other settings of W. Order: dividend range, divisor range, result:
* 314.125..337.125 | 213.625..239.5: 1.07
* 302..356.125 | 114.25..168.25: 1.06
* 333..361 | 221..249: 1.11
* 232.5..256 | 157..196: 0.88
